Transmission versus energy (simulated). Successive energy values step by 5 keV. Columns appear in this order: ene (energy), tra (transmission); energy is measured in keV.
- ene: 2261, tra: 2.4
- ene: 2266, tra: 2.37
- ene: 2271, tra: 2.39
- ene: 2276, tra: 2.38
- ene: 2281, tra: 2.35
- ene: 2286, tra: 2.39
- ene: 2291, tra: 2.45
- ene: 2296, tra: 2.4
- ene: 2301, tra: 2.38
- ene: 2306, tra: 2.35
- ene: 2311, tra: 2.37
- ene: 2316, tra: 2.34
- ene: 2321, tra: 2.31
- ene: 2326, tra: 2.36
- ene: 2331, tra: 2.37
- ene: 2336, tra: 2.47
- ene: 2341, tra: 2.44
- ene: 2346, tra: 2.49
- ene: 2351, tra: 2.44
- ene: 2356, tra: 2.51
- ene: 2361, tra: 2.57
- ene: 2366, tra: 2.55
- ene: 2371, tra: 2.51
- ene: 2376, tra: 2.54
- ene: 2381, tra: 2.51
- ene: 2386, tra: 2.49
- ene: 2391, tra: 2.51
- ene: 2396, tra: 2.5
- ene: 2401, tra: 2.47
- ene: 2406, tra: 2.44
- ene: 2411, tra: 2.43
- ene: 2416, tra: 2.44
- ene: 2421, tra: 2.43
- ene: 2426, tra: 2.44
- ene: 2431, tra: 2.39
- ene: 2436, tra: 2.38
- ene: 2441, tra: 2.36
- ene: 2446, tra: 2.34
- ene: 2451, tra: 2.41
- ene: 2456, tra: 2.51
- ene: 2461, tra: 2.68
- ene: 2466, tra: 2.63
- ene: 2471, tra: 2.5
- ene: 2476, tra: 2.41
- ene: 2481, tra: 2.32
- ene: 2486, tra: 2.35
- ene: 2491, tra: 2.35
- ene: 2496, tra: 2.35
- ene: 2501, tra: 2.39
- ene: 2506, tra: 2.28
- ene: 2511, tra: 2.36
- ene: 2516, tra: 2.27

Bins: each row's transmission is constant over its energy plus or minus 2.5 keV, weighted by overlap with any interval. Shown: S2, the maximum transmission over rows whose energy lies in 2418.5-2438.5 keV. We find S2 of 2.44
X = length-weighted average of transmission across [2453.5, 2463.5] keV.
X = 2.59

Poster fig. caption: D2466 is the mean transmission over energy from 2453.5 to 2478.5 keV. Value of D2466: 2.55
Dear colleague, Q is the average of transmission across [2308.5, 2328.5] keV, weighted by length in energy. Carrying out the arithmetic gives 2.35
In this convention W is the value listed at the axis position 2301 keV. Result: 2.38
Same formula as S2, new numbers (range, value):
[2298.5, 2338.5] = 2.47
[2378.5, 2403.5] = 2.51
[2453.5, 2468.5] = 2.68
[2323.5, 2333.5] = 2.37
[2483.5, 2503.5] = 2.39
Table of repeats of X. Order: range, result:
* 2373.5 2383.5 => 2.52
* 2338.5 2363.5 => 2.49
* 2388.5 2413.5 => 2.47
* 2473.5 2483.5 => 2.36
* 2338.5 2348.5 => 2.46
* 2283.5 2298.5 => 2.41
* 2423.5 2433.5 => 2.42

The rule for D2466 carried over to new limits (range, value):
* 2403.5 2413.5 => 2.44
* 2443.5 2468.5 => 2.51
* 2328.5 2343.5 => 2.43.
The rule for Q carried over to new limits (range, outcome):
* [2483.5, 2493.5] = 2.35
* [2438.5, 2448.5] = 2.35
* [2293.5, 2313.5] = 2.38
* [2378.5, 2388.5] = 2.5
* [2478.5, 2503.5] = 2.35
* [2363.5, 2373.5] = 2.53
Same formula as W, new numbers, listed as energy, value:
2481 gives 2.32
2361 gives 2.57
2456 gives 2.51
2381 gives 2.51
